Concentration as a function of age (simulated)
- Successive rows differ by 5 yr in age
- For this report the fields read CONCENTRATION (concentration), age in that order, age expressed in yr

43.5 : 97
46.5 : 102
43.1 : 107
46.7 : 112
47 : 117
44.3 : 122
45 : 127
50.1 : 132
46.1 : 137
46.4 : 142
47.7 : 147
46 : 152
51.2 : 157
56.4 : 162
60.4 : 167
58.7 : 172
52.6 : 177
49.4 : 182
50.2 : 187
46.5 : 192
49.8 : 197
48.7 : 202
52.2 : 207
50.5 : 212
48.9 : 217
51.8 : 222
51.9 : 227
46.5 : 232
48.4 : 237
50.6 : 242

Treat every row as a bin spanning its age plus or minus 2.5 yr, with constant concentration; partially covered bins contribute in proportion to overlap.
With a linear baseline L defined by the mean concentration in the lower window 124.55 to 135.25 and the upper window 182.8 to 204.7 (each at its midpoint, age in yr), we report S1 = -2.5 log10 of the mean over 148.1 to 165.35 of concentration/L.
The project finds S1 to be -0.07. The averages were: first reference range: 47.5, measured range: 51.4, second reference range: 48.9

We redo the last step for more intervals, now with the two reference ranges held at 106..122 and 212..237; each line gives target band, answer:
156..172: -0.196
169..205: -0.059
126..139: -0.024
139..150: -0.005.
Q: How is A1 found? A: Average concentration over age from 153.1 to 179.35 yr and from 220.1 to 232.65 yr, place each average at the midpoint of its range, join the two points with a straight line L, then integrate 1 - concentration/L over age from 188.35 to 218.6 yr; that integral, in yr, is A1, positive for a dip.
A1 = 1.7 yr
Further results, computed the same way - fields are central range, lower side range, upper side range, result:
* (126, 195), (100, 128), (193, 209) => -4.0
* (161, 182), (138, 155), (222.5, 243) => -3.8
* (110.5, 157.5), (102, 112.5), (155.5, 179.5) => 2.7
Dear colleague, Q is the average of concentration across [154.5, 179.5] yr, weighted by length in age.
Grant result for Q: 55.9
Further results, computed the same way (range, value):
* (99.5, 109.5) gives 44.8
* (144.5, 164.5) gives 50.3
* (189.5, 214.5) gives 49.5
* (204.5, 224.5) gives 50.9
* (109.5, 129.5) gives 45.8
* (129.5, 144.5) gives 47.5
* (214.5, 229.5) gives 50.9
